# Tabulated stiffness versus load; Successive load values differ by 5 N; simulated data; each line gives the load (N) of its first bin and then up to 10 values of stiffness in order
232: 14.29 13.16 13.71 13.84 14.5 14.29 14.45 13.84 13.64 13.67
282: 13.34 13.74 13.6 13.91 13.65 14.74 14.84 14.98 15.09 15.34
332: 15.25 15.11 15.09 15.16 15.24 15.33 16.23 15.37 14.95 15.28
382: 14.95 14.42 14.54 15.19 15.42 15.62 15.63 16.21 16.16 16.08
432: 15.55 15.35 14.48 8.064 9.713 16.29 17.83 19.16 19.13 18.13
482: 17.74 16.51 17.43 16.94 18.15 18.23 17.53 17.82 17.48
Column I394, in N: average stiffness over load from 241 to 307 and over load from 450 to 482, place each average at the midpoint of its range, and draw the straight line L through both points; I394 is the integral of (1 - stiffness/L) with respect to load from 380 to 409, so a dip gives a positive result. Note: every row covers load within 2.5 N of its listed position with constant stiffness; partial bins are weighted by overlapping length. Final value 1.4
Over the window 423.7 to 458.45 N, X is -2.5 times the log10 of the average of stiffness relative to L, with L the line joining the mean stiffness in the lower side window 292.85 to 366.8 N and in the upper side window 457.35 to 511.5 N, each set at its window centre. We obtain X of 0.24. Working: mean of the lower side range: 15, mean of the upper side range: 17.8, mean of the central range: 13.6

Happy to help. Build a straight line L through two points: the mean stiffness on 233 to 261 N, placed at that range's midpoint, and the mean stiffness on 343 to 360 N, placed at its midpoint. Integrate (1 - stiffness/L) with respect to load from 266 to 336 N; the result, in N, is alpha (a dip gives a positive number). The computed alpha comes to 1.7 N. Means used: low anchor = 14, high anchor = 15.3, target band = 14.3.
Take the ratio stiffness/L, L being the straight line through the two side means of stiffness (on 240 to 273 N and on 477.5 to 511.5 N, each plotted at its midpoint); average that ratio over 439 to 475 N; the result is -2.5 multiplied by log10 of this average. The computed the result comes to 0.14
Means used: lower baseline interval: 14.1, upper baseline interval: 17.5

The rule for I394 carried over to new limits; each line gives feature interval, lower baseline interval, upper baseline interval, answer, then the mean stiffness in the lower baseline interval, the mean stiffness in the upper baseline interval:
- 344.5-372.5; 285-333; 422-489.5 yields -0.9 N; 14.5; 15.7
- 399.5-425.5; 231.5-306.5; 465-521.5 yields 1.0 N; 13.9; 17.9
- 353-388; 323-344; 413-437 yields 0.5 N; 15.2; 15.9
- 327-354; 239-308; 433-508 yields -1.0 N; 13.9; 16.2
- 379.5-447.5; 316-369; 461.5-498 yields 6.5 N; 15.3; 17.9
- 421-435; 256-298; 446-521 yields 0.1 N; 13.8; 16.8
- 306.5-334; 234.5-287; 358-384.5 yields -0.8 N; 13.8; 15.4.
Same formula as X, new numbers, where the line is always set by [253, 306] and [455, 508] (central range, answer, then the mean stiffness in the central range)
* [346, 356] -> 0.00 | 15.2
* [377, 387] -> 0.07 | 14.9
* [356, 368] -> -0.02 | 15.7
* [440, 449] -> 0.45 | 11.3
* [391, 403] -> 0.07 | 15.1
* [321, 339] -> -0.03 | 15.2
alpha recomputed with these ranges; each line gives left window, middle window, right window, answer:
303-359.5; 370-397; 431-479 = 0.6 N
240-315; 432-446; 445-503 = 1.4 N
